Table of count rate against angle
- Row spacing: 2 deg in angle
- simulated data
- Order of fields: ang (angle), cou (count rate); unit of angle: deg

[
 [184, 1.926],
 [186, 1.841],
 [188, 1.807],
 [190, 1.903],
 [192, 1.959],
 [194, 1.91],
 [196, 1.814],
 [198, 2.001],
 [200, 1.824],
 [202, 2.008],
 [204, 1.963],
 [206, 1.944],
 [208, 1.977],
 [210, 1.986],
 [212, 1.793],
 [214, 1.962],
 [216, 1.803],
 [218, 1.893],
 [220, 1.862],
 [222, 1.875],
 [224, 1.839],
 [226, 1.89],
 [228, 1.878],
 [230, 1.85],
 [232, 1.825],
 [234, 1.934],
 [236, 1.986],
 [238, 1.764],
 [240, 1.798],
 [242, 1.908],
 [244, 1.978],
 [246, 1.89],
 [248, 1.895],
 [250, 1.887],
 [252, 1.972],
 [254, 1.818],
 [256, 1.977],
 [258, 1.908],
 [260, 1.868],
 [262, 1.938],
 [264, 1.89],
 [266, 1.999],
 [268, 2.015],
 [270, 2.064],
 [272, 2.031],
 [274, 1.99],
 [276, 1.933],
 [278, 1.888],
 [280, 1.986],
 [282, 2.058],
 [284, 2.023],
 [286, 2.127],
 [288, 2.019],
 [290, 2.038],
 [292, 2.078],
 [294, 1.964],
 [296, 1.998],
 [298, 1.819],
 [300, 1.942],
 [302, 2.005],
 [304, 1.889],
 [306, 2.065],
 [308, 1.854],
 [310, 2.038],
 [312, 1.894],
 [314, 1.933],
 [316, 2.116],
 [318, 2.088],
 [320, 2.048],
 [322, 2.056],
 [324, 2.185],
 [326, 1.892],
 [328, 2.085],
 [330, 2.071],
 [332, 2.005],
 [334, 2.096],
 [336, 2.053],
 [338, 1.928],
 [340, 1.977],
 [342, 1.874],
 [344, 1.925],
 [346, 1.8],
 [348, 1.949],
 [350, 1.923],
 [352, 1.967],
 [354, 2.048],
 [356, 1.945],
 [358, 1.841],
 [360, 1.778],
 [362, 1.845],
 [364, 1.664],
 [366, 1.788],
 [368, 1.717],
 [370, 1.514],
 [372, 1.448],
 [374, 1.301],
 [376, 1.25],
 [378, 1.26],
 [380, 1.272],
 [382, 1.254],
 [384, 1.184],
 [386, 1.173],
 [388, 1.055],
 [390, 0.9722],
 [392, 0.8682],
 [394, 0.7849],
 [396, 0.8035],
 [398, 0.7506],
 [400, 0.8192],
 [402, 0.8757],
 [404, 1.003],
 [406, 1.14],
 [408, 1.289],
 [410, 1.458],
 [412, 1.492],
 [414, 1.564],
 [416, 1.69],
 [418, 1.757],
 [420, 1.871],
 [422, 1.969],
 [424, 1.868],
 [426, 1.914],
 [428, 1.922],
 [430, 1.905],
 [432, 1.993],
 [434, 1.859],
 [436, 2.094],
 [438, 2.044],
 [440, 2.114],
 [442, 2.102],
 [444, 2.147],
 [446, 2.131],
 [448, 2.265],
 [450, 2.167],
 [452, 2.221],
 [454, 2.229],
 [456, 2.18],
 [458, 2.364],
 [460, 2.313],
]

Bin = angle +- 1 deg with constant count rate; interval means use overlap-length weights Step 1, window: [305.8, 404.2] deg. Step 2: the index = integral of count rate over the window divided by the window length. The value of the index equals 1.64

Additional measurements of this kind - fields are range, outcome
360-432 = 1.4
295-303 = 1.94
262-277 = 1.99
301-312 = 1.96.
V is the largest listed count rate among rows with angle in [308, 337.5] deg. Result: 2.185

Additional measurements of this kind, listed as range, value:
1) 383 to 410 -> 1.458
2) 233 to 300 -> 2.127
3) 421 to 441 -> 2.114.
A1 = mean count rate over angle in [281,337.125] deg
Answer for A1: 2.02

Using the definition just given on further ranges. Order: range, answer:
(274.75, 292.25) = 2.01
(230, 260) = 1.89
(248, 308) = 1.97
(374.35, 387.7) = 1.23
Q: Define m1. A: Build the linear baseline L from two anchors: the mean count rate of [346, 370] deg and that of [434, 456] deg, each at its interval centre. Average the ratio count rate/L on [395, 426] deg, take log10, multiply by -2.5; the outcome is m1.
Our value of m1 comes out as 0.42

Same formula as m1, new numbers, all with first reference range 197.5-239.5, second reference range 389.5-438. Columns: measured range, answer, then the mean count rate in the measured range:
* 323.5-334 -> -0.23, 2.05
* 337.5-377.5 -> -0.11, 1.77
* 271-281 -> -0.12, 1.97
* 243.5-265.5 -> -0.06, 1.91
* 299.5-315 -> -0.15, 1.95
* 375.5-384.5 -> 0.23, 1.25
